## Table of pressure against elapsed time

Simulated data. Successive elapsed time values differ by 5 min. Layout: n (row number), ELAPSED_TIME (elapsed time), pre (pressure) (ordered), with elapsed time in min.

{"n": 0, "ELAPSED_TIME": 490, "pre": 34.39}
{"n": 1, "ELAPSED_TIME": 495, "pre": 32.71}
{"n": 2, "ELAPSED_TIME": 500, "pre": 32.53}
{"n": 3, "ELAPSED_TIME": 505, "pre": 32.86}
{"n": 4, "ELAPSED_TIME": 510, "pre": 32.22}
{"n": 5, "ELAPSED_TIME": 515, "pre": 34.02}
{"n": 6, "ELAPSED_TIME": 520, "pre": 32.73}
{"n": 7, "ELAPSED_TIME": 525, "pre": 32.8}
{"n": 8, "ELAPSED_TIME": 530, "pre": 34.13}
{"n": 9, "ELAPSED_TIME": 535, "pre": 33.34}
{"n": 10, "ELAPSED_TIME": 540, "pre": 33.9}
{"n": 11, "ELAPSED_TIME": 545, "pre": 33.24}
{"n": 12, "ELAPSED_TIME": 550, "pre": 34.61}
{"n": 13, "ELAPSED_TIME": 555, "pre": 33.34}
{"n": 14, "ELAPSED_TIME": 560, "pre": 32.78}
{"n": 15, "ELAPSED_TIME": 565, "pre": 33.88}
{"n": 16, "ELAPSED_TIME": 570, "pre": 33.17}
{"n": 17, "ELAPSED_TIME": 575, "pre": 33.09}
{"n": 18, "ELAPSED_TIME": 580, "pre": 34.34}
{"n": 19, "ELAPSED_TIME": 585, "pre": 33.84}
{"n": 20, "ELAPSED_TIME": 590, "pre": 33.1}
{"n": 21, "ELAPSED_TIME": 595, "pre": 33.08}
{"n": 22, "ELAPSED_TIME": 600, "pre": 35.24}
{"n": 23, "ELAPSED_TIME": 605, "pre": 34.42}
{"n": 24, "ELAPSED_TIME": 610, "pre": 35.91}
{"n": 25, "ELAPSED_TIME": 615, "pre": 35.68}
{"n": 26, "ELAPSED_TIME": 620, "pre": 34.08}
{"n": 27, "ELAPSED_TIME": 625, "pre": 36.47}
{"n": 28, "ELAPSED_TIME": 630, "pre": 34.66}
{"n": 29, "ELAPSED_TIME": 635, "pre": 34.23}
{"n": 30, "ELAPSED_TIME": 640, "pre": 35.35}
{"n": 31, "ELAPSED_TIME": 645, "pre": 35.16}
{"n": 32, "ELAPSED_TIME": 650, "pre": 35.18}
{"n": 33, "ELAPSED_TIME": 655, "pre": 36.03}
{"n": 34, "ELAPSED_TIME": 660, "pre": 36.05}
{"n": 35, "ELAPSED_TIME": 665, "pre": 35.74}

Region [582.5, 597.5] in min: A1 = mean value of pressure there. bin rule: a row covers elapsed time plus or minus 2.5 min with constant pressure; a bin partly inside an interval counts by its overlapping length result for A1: 33.3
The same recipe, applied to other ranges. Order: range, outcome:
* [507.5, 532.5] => 33.2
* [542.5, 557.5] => 33.7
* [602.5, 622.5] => 35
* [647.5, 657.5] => 35.6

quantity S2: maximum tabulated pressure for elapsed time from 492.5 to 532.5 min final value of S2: 34.13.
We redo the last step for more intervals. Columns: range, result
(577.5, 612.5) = 35.91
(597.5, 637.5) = 36.47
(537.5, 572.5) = 34.61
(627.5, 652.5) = 35.35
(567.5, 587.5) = 34.34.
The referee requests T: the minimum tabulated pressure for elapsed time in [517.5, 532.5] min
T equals 32.73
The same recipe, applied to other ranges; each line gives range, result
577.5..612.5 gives 33.08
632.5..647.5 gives 34.23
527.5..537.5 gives 33.34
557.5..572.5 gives 32.78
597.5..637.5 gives 34.08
